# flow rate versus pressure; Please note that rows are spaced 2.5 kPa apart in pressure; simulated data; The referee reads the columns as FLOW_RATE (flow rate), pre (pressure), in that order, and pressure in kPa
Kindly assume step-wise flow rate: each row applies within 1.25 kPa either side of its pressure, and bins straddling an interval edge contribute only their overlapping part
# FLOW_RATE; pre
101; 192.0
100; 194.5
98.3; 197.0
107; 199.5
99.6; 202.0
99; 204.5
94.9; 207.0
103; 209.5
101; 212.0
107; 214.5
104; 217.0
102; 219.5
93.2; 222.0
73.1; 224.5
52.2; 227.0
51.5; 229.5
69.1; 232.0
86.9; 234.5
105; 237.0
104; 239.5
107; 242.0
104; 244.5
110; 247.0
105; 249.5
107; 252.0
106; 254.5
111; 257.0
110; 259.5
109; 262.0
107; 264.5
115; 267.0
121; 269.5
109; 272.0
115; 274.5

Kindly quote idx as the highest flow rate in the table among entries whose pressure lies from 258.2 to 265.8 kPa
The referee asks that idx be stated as 110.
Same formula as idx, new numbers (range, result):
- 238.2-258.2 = 111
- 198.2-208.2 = 107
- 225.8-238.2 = 105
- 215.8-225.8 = 104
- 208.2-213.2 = 103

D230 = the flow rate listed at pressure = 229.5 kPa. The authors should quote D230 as 51.5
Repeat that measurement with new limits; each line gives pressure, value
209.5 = 103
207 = 94.9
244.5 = 104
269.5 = 121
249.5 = 105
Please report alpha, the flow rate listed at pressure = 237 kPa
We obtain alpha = 105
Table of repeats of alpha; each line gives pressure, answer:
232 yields 69.1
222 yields 93.2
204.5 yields 99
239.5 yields 104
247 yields 110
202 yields 99.6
